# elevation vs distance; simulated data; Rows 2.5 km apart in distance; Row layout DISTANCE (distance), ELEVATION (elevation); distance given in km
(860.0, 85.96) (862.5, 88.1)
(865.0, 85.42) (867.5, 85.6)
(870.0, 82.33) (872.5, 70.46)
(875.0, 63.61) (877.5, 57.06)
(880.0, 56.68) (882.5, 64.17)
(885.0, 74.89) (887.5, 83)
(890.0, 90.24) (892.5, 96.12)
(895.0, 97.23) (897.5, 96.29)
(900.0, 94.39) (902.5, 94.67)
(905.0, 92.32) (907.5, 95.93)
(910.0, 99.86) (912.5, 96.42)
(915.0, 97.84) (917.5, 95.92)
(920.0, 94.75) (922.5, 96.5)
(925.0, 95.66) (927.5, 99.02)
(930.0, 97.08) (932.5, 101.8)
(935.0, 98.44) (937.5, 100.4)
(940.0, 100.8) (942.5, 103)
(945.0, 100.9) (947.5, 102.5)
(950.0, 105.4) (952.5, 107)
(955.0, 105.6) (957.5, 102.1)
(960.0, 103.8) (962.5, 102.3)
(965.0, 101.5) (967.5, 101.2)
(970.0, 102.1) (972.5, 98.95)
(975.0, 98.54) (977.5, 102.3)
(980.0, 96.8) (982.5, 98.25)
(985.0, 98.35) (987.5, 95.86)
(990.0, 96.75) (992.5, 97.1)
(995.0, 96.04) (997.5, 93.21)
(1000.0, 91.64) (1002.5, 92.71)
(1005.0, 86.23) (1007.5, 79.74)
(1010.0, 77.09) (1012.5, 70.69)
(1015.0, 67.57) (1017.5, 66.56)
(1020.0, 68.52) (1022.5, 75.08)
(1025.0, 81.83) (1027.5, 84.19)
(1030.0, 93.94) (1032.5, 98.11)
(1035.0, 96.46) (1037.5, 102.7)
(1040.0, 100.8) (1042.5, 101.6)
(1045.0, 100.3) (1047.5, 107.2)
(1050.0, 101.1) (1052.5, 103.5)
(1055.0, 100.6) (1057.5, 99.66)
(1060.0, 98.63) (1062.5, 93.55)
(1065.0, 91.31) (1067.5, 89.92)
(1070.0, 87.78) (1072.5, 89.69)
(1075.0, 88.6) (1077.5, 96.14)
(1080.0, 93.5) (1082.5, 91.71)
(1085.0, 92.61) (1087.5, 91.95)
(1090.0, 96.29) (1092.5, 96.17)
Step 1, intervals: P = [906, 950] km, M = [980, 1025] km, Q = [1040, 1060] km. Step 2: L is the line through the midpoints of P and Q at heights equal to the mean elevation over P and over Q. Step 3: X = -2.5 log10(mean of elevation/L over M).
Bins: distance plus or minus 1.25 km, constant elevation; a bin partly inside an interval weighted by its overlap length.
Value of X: 0.17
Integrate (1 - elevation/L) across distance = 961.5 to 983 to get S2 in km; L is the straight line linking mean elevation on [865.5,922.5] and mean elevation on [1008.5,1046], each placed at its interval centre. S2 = -3.7 km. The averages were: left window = 85.7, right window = 85.6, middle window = 100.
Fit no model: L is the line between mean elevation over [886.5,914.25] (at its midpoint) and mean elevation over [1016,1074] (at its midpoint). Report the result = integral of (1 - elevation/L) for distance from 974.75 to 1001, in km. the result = -1.0 km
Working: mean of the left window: 94.4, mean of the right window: 92.6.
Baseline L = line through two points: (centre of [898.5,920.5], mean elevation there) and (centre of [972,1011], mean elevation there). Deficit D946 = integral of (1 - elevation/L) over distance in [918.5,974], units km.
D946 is -3.5 km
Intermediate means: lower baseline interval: 95.8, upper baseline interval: 93.7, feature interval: 101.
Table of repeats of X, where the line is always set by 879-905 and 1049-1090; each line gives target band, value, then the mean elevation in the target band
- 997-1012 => 0.067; 85.6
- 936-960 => -0.169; 103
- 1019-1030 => 0.160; 79.5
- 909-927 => -0.119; 96.8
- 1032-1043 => -0.081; 99.9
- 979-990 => -0.083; 97.3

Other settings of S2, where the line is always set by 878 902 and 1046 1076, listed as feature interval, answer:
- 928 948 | -3.15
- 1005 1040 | 4.00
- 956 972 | -2.40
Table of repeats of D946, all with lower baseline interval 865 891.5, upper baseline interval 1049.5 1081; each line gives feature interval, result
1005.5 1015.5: 1.5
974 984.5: -1.7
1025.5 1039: -0.5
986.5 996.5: -1.1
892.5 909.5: -4.3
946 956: -2.8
